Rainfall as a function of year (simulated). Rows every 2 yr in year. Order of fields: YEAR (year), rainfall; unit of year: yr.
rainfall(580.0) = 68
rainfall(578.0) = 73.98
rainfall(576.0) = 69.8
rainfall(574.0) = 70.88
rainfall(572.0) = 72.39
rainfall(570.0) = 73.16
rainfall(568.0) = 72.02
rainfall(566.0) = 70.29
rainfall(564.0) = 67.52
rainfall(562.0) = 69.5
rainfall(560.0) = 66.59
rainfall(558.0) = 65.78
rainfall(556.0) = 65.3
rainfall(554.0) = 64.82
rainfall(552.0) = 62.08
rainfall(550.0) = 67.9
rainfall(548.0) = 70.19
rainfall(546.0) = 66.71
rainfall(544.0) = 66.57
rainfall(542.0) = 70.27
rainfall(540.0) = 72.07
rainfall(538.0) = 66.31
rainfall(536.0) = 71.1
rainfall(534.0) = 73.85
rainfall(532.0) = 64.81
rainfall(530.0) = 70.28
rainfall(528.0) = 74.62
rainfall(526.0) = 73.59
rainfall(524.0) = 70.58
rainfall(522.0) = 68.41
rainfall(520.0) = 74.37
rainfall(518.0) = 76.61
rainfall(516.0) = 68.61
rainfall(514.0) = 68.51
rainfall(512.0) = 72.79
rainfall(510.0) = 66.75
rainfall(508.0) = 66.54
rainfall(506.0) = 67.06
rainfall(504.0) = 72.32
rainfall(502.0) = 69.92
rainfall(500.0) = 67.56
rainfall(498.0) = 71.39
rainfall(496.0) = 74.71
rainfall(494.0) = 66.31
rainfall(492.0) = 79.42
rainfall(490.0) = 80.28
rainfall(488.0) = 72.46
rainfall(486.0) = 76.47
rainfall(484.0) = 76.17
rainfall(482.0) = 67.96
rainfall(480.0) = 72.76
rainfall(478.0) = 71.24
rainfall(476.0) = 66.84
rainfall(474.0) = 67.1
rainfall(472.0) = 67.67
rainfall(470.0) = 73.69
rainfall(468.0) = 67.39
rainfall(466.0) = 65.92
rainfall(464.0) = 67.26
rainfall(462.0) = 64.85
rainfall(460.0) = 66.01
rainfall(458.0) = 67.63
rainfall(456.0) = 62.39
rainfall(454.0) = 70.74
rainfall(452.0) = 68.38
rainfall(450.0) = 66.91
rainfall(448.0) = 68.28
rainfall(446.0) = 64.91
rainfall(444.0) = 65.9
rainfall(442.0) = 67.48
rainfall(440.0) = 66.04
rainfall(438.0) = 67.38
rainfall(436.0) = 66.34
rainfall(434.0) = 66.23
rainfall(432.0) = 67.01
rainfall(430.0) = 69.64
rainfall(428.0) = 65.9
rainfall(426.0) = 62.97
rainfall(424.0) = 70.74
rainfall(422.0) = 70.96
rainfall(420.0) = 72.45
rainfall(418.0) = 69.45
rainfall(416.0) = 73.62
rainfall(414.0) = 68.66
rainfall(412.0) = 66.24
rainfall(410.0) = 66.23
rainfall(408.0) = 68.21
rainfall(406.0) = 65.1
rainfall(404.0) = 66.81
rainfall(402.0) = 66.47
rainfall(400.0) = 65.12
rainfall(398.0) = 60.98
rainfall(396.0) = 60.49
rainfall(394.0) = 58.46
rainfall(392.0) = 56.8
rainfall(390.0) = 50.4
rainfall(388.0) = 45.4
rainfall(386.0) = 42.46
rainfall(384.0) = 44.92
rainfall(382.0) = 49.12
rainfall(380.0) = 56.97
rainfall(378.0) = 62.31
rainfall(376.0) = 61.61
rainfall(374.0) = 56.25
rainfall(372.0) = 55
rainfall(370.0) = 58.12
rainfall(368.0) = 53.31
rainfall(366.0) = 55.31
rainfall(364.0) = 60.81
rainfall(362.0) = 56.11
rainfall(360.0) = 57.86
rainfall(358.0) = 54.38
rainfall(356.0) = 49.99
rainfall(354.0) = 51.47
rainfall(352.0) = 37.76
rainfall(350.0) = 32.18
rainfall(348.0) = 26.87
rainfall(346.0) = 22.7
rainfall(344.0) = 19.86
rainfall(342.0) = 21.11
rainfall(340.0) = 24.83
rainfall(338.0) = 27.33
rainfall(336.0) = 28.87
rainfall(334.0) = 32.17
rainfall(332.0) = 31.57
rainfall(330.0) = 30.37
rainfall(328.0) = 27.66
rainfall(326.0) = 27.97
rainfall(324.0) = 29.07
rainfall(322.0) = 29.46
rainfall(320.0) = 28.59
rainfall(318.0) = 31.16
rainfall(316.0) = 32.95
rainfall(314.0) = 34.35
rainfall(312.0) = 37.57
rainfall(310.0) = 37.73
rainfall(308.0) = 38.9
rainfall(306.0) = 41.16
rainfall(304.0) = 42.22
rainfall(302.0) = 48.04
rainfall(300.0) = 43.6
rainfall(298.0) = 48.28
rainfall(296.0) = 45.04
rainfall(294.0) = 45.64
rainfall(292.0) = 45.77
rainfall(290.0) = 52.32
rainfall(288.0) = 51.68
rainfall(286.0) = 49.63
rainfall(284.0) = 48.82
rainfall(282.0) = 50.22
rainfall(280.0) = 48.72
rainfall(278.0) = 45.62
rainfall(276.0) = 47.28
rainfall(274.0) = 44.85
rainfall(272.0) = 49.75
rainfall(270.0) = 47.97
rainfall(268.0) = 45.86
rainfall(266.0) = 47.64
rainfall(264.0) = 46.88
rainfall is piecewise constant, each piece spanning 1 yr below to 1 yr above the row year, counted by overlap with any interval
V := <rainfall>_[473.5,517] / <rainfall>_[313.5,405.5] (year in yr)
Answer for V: 1.60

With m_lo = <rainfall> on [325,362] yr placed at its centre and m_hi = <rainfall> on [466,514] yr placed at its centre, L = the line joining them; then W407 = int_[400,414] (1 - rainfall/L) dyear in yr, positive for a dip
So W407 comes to -4.6 yr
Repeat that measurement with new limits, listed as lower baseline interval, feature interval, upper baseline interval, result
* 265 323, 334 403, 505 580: 5.2 yr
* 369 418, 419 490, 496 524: -3.6 yr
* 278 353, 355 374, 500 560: -5.0 yr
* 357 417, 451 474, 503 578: -1.2 yr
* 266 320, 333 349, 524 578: 7.7 yr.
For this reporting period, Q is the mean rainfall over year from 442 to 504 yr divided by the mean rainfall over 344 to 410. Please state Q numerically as 1.3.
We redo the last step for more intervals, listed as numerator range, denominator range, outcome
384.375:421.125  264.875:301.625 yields 1.30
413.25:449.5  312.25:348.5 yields 2.40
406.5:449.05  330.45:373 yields 1.67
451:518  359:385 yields 1.25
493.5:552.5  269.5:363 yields 1.77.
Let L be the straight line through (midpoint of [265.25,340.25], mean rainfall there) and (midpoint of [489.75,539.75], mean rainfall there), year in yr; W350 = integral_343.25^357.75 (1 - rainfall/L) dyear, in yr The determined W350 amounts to 3.6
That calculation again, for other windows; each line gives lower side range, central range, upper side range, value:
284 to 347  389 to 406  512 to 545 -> -3.98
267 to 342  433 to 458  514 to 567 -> -4.17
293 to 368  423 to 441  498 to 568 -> -4.50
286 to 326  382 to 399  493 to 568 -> -0.37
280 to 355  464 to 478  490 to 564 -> -1.70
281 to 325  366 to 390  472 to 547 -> -0.53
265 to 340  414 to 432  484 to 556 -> -3.90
